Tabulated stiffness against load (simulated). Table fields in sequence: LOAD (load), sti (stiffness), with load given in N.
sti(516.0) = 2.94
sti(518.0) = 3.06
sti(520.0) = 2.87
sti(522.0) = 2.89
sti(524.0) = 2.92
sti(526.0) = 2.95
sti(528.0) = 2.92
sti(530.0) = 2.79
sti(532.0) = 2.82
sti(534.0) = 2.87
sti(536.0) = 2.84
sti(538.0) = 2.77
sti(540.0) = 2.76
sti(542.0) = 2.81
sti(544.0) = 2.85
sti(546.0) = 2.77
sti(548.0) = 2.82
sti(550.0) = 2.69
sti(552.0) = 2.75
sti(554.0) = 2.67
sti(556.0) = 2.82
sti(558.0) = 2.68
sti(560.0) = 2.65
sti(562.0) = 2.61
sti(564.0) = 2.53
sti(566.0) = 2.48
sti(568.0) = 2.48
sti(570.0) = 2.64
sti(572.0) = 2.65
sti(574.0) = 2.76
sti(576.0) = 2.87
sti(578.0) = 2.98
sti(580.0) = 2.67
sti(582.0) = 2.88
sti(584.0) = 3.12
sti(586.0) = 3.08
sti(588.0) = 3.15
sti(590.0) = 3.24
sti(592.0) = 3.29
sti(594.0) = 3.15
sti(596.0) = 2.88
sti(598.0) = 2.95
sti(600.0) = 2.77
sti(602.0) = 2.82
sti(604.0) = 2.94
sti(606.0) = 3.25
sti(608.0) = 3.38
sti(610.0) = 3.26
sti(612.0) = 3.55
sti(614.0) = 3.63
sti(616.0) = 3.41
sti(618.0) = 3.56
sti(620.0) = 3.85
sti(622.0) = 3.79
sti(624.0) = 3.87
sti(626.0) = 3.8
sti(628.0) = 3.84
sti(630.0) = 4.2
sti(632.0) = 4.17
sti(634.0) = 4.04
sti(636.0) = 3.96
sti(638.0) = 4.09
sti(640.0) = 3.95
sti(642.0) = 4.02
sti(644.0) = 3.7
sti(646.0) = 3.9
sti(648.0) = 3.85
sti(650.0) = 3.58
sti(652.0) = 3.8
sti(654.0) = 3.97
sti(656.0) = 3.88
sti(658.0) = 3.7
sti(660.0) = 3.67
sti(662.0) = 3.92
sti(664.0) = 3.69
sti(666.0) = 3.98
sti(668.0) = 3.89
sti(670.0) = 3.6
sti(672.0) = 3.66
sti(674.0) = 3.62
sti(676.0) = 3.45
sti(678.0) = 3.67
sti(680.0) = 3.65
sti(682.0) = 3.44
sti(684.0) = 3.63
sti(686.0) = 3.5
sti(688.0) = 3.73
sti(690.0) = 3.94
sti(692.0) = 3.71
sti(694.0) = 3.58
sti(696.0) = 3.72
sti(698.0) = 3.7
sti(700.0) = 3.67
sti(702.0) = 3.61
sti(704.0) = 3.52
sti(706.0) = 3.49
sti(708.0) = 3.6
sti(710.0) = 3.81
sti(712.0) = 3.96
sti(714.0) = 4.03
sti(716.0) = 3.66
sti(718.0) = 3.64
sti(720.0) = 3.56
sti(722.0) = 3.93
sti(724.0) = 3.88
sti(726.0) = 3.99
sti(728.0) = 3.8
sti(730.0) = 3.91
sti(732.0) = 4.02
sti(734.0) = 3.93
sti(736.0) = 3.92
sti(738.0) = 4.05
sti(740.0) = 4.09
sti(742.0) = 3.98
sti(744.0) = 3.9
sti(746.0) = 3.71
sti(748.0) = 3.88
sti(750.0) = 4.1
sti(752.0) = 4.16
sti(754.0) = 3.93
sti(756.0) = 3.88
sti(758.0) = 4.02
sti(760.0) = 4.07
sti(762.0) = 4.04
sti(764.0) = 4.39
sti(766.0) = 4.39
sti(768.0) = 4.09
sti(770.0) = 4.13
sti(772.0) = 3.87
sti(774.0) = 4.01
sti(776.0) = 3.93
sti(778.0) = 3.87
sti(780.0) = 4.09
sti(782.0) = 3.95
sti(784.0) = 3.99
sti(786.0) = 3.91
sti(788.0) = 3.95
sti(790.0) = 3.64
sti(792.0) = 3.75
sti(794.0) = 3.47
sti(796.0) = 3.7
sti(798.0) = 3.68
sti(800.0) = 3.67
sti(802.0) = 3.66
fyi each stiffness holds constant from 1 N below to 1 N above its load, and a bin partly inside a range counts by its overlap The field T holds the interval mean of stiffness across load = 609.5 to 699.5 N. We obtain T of 3.76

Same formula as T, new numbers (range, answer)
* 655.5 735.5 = 3.73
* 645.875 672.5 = 3.79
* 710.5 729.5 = 3.83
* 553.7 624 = 3.03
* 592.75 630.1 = 3.4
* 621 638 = 3.97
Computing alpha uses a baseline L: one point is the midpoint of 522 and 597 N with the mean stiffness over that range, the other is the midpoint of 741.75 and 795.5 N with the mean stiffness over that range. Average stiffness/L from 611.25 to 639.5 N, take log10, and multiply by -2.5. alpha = -0.20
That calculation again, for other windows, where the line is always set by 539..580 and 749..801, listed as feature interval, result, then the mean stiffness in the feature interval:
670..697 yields -0.07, 3.64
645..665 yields -0.17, 3.8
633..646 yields -0.24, 3.96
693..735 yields -0.05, 3.76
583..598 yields -0.08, 3.12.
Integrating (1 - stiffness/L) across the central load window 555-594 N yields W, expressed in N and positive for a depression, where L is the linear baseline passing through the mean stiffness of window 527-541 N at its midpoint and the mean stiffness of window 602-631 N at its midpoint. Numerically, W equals 4.5 N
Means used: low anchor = 2.82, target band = 2.83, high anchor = 3.57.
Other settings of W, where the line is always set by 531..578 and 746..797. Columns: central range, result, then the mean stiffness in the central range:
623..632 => -2.3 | 3.95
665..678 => -1.2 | 3.7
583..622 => -3.1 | 3.24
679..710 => -1.0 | 3.64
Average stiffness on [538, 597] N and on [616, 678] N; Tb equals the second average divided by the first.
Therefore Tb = 1.4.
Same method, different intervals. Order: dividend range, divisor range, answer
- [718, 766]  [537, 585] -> 1.45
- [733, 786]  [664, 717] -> 1.09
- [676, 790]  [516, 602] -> 1.36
